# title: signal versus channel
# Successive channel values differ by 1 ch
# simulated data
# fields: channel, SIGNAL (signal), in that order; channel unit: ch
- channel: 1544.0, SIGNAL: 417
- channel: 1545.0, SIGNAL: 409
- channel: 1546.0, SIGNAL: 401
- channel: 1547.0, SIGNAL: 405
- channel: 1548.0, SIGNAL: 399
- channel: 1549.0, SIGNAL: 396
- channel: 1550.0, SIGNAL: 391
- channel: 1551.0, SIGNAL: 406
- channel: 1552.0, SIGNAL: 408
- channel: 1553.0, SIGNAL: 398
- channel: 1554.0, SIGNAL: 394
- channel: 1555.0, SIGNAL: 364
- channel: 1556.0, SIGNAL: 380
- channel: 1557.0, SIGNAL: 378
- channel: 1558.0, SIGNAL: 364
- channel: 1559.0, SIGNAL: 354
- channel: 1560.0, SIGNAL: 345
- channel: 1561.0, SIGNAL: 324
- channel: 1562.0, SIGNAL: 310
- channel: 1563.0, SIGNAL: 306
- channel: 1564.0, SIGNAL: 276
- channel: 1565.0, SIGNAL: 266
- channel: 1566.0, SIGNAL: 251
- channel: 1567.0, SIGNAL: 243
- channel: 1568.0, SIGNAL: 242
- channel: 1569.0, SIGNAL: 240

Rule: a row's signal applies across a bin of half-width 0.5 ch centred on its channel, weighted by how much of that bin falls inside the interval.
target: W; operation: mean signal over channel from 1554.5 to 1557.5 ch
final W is 374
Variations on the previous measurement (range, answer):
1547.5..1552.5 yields 400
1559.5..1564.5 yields 312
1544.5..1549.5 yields 402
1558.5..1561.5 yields 341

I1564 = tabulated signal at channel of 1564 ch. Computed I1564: 276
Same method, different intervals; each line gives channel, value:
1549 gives 396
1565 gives 266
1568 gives 242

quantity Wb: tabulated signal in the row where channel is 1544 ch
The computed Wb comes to 417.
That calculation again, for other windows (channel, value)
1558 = 364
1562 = 310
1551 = 406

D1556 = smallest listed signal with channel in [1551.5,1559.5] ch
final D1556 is 354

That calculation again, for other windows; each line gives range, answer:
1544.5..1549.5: 396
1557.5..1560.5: 345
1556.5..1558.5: 364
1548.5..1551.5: 391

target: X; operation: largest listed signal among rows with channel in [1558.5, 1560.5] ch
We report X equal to 354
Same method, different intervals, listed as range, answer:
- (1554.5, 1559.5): 380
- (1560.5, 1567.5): 324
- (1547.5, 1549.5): 399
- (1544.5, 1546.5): 409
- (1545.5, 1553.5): 408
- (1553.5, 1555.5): 394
